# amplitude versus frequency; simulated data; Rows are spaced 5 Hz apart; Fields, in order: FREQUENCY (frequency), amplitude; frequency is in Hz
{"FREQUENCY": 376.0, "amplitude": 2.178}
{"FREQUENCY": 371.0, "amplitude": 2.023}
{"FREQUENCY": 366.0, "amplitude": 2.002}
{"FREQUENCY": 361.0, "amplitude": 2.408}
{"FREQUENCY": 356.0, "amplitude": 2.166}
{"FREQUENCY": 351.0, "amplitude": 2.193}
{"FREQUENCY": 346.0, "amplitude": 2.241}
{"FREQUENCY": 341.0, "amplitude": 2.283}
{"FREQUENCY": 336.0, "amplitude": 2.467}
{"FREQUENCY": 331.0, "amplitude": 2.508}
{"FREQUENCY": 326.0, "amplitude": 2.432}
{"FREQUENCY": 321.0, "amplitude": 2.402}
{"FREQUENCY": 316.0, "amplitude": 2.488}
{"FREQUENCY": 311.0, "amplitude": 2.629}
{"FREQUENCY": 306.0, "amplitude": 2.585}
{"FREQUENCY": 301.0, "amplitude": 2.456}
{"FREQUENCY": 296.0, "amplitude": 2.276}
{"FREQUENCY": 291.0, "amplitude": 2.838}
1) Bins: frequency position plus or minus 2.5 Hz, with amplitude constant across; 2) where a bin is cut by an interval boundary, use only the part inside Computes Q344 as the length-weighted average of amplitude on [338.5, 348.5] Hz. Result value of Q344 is 2.26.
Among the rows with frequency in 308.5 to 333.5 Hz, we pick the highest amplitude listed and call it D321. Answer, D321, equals 2.629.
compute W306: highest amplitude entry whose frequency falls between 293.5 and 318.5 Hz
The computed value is 2.629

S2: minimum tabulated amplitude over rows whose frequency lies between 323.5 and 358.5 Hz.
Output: 2.166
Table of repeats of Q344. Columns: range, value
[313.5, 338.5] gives 2.46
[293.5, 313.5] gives 2.49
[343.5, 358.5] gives 2.2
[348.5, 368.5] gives 2.19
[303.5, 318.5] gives 2.57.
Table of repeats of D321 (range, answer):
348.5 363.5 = 2.408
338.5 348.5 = 2.283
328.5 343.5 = 2.508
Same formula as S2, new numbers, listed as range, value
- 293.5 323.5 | 2.276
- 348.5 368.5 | 2.002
